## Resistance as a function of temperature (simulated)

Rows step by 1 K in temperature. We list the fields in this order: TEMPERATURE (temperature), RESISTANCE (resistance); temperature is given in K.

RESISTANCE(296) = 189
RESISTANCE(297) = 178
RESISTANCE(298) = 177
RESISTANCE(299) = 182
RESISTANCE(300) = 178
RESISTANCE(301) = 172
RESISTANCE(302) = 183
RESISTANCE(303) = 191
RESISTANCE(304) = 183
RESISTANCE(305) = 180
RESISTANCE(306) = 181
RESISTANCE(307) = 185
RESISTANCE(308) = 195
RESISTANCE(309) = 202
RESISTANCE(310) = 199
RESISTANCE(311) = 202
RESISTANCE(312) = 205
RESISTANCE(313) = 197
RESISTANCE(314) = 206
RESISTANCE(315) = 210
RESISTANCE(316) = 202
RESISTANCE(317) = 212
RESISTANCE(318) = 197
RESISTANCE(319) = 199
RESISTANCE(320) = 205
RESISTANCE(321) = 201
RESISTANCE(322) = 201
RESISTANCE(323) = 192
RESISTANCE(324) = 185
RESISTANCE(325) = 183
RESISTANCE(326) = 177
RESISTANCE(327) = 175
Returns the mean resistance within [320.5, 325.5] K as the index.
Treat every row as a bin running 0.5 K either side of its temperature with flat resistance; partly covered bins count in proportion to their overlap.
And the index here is 192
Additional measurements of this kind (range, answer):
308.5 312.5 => 202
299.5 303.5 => 181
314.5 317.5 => 208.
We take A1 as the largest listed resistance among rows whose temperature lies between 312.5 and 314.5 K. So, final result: 206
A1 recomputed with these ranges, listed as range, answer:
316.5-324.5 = 212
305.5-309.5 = 202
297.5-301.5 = 182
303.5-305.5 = 183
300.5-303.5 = 191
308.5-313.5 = 205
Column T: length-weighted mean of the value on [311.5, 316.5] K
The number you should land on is 204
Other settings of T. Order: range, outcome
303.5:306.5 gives 181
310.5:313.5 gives 201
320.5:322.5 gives 201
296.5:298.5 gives 178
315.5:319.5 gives 202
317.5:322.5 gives 201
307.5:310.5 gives 199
